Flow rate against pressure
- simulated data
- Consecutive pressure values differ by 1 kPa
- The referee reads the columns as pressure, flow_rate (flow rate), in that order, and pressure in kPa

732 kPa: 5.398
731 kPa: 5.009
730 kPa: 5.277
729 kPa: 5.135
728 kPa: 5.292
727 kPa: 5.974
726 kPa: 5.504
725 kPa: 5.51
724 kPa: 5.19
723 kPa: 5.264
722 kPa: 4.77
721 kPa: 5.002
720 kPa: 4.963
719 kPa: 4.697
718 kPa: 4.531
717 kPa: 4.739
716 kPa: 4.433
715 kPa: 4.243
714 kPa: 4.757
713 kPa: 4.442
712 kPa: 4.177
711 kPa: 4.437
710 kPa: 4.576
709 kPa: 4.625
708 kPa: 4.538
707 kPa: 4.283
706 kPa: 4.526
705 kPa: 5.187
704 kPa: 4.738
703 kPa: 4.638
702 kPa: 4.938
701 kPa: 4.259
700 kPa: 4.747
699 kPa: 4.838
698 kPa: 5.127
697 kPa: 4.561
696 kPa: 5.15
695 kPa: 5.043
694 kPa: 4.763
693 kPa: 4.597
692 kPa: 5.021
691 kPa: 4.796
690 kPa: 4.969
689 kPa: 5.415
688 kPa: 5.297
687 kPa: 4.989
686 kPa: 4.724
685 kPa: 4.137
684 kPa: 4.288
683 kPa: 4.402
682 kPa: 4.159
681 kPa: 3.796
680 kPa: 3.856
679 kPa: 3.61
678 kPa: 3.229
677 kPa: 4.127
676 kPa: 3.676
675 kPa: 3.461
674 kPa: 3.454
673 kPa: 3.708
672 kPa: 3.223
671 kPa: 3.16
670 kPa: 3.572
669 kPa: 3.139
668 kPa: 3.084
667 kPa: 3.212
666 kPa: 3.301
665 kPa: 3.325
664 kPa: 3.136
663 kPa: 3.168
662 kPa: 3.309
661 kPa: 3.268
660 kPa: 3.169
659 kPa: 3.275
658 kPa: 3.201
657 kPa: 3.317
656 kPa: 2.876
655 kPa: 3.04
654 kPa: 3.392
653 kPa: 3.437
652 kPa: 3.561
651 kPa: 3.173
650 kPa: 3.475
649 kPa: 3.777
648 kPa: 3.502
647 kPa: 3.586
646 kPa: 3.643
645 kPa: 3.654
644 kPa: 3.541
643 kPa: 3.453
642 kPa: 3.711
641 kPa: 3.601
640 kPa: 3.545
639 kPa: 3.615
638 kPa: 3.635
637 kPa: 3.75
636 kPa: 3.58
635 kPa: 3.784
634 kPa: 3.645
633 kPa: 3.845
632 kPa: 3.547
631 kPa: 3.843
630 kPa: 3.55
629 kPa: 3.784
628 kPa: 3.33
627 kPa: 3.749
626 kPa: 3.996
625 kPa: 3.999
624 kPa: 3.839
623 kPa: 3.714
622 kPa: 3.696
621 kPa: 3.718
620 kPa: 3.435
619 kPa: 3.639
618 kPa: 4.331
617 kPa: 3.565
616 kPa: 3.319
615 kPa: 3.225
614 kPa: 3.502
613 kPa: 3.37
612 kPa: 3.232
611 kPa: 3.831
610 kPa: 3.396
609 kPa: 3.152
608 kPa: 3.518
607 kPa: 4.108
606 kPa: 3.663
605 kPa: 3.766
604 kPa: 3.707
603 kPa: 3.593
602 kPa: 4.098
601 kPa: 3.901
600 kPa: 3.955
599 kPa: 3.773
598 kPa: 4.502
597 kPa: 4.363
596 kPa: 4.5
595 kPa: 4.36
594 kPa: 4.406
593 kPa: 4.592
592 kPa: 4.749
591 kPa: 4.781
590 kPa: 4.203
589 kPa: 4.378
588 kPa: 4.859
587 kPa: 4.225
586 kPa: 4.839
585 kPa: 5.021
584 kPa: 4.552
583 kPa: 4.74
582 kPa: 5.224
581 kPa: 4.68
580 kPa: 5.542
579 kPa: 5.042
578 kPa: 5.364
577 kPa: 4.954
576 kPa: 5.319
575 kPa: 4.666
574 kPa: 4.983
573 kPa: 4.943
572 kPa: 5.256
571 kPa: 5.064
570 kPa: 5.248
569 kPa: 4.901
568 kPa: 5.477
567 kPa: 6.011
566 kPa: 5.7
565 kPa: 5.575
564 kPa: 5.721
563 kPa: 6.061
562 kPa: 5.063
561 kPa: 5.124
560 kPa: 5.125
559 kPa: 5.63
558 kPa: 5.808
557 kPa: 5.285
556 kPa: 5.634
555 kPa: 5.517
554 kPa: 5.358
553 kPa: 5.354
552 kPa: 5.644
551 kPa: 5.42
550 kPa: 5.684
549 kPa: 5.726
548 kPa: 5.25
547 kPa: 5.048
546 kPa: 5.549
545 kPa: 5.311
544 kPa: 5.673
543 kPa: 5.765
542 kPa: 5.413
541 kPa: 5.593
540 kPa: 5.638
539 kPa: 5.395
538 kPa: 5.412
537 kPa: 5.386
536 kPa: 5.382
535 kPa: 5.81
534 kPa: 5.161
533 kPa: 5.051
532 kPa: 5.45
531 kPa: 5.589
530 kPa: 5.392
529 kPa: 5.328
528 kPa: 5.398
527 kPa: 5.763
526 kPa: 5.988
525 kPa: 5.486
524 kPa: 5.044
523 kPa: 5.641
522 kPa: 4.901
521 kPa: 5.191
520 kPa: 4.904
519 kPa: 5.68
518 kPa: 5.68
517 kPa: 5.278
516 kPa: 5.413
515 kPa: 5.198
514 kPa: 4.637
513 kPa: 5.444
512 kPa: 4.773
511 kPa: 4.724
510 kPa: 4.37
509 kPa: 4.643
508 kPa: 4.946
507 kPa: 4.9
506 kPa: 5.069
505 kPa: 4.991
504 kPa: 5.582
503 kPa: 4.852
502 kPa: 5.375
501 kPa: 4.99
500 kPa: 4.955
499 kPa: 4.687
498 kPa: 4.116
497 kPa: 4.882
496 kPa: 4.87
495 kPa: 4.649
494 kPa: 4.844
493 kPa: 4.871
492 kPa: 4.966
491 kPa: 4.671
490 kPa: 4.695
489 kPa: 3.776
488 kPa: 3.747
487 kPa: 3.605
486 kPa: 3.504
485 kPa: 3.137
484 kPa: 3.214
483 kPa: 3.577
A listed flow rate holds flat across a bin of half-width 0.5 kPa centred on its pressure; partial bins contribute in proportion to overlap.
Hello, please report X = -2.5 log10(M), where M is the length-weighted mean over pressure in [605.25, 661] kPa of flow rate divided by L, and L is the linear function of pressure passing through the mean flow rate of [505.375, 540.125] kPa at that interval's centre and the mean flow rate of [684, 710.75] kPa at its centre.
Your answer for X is 0.359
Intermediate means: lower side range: 5.25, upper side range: 4.78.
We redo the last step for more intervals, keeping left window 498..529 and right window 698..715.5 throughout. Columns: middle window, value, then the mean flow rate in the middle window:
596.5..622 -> 0.30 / 3.71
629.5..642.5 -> 0.29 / 3.67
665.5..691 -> 0.19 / 3.94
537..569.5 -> -0.10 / 5.49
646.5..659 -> 0.38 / 3.36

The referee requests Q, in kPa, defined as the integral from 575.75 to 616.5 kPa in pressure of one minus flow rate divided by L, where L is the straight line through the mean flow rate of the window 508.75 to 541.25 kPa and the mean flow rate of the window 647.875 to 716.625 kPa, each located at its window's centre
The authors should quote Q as 4.3 kPa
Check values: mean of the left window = 5.3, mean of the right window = 4.05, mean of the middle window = 4.24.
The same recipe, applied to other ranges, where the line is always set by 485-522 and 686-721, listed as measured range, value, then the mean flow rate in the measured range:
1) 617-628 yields 2.27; 3.78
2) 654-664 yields 3.29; 3.19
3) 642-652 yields 2.55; 3.54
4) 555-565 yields -1.50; 5.5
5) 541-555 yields -2.04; 5.48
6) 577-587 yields -0.39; 4.96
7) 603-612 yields 2.17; 3.62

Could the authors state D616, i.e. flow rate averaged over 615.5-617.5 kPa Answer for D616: 3.44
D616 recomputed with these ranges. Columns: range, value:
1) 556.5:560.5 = 5.46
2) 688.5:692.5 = 5.05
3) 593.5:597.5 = 4.41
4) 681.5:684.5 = 4.28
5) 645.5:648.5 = 3.58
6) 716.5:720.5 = 4.73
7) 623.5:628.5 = 3.78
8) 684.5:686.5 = 4.43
